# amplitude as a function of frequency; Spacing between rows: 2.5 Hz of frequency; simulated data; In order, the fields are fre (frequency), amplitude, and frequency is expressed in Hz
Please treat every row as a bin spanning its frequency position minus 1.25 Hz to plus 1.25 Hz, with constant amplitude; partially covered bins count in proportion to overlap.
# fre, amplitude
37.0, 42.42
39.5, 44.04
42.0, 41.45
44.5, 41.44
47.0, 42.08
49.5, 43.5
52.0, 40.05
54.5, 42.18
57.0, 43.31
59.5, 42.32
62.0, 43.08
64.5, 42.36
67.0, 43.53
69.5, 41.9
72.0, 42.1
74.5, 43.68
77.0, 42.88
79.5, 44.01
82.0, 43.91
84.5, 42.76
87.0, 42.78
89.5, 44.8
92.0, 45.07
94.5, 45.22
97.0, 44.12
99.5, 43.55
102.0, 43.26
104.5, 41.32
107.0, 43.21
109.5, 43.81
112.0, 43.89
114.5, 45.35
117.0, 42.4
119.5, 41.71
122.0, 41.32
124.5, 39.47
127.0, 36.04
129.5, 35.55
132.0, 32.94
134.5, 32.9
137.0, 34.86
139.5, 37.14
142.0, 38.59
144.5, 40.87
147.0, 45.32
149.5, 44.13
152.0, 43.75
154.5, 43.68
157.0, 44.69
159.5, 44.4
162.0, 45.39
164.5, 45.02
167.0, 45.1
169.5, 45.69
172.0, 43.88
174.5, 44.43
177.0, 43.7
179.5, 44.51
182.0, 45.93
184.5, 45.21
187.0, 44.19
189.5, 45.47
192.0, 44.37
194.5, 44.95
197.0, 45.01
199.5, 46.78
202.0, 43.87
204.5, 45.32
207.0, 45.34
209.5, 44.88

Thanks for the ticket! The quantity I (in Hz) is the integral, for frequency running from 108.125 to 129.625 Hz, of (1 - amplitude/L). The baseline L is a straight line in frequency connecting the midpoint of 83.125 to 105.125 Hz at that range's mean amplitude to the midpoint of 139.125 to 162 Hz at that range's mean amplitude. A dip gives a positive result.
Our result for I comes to 0.99 Hz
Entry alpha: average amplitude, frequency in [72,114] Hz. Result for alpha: 43.6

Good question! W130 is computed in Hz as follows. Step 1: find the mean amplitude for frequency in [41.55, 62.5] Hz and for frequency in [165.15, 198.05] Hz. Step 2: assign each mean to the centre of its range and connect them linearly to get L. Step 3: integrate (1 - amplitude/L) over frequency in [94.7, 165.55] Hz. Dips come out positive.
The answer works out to 3.8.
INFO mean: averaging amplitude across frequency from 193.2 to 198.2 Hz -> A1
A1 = 45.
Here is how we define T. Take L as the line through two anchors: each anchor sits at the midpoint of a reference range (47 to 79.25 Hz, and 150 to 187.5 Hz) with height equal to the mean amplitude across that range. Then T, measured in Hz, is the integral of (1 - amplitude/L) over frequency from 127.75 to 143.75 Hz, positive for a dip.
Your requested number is 3.1 Hz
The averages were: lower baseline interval 42.6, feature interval 35.5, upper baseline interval 44.6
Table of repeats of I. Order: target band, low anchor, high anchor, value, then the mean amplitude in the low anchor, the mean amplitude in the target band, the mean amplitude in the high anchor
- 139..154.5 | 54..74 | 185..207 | 0.7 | 42.7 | 42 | 45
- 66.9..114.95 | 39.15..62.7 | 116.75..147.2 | -4.0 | 42.3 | 43.5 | 38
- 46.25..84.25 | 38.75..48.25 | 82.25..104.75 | 0.1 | 42.2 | 42.7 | 43.8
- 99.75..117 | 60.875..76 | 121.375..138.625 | -2.3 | 42.8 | 43.4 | 36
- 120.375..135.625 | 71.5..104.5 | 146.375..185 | 2.6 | 43.6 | 36.5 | 44.7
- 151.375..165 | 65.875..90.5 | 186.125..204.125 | 0.0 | 43.2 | 44.5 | 45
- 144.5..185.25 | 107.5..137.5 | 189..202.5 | -1.8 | 39.4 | 44.6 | 45.1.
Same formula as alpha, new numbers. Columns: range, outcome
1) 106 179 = 41.7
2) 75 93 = 43.7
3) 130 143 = 35.2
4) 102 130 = 41.5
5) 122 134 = 36.4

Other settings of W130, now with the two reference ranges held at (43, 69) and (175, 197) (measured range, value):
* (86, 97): -0.4 Hz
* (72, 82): -0.1 Hz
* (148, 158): 0.0 Hz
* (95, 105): 0.0 Hz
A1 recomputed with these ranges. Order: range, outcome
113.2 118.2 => 43.9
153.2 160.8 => 44.3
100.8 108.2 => 42.6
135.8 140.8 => 36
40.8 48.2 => 41.7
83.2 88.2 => 42.8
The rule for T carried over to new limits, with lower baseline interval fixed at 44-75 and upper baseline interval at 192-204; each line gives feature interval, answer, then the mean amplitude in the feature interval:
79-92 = -0.3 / 43.8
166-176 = 0.0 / 44.7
